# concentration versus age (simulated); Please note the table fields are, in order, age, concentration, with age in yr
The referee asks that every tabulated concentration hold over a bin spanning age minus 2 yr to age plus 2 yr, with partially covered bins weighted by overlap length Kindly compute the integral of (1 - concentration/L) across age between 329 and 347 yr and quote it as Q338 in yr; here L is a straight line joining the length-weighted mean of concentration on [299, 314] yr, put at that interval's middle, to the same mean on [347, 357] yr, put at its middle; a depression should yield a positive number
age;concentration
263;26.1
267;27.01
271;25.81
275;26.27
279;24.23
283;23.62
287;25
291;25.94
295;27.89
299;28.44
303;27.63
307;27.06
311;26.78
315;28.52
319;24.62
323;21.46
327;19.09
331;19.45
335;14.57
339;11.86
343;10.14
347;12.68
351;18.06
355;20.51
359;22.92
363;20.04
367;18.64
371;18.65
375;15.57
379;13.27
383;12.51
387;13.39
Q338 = 6.1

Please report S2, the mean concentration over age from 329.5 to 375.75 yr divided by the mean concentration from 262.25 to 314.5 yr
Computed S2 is 0.64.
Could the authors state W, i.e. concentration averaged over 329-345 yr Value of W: 14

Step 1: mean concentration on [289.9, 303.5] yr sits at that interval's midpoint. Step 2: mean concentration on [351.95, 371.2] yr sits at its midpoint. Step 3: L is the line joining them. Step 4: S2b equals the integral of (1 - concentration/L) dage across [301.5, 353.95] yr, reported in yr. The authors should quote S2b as 9.2 yr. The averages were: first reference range 27.6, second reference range 20.2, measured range 20.1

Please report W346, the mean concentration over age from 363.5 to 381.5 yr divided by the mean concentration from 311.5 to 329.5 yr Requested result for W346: 0.7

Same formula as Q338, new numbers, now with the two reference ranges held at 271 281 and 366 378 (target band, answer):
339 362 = 2.77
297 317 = -4.38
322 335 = 1.15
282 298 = -1.18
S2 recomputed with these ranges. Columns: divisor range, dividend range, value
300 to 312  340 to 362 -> 0.61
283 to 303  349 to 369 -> 0.75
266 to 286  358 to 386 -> 0.67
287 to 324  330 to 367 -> 0.63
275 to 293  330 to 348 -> 0.54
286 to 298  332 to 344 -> 0.49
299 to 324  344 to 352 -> 0.54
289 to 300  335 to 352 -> 0.48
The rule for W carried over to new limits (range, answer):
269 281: 25.4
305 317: 27.5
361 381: 17.2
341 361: 16.9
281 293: 24.9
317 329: 21.7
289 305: 27.5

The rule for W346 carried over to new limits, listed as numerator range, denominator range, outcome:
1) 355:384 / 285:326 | 0.68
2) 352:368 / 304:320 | 0.76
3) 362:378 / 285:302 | 0.66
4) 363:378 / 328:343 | 1.19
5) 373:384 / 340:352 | 1.06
